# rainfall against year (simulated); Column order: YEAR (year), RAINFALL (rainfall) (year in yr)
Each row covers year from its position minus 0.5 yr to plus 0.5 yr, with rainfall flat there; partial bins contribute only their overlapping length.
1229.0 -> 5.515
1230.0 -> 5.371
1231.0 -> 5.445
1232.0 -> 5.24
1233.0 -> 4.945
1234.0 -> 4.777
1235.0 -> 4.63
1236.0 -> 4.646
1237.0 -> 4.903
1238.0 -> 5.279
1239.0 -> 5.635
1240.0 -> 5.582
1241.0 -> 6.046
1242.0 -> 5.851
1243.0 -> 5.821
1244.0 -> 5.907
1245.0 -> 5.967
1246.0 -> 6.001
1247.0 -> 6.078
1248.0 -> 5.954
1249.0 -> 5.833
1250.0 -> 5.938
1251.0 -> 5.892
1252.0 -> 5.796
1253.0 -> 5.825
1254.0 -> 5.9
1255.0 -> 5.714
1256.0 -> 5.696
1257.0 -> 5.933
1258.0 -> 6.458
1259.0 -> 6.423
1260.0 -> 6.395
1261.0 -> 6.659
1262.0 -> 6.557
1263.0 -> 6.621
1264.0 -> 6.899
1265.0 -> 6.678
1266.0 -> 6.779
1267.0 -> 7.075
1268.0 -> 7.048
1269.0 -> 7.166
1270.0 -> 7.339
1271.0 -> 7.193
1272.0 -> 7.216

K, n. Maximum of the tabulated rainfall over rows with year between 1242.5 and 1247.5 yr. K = 6.078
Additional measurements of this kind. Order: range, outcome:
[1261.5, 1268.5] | 7.075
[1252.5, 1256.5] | 5.9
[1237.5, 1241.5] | 6.046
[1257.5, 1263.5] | 6.659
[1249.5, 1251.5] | 5.938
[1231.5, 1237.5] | 5.24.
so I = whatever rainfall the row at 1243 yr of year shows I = 5.821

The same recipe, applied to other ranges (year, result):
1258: 6.458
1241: 6.046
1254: 5.9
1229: 5.515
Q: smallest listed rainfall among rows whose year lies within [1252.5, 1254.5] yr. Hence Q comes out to 5.825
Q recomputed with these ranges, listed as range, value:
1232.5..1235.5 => 4.63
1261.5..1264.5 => 6.557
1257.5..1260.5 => 6.395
